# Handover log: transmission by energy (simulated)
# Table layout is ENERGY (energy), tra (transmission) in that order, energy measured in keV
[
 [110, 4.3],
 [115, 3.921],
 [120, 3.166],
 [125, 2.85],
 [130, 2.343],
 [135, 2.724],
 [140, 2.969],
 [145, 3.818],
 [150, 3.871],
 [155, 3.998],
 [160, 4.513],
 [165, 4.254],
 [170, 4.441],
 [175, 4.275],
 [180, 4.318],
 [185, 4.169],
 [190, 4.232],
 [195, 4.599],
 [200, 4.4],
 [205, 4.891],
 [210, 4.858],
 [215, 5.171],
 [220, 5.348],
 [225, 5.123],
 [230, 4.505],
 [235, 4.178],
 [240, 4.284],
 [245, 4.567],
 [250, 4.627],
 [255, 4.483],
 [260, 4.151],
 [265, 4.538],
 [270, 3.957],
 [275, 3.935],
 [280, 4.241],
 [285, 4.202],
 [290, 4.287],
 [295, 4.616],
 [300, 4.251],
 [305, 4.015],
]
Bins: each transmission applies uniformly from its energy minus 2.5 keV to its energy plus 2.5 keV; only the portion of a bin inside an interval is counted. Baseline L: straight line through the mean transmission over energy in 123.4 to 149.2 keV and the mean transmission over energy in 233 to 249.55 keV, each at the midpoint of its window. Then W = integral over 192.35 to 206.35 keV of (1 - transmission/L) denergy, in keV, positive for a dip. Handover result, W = -2.8 keV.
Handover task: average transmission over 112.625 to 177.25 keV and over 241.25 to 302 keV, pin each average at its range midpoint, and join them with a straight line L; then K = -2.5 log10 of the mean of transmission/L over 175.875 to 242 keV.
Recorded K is -0.16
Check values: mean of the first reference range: 3.62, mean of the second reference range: 4.32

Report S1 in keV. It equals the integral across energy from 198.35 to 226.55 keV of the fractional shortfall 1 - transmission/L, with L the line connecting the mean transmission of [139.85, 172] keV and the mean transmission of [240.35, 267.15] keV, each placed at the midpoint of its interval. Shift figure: -4.5 keV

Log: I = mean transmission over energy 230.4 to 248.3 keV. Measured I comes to 4.37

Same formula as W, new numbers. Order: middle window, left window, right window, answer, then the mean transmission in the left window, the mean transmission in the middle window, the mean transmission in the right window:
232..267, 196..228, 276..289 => 1.1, 4.94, 4.4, 4.2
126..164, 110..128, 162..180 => 4.2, 3.42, 3.47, 4.33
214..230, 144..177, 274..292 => -3.5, 4.18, 5.11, 4.18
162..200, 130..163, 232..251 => -4.6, 3.56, 4.33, 4.4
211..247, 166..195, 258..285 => -4.3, 4.31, 4.75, 4.17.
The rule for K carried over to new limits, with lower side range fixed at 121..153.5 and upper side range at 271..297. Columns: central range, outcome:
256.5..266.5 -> -0.07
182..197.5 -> -0.22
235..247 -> -0.12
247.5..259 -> -0.13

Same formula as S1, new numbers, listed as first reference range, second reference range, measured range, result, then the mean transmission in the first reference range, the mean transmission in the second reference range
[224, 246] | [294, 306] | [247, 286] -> 1.1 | 4.49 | 4.29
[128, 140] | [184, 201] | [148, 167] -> -4.8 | 2.63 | 4.36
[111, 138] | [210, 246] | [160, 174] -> -2.3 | 3.07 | 4.75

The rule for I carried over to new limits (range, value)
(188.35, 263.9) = 4.63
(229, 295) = 4.31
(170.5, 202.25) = 4.34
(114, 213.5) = 3.94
